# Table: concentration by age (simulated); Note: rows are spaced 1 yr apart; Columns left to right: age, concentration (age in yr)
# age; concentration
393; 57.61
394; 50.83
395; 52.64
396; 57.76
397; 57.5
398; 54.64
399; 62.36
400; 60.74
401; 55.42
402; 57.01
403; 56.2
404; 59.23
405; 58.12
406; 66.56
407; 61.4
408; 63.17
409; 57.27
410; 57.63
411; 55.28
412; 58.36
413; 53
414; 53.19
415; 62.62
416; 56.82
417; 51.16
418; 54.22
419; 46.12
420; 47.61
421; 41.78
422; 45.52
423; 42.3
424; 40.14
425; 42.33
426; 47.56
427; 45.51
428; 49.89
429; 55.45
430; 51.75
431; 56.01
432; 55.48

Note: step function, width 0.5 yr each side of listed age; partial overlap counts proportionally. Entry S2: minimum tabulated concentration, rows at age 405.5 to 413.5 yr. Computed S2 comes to 53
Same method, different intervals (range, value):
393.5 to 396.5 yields 50.83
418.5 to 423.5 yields 41.78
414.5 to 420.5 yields 46.12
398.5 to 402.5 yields 55.42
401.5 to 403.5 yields 56.2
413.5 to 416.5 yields 53.19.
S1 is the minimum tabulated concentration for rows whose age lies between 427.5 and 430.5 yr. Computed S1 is 49.89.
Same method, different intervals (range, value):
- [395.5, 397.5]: 57.5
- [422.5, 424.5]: 40.14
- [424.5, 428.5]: 42.33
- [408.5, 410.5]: 57.27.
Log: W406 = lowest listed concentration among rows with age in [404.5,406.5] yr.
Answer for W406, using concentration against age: 58.12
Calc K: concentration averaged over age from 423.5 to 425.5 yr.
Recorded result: 41.2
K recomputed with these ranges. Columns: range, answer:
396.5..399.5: 58.2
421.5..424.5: 42.7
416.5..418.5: 52.7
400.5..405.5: 57.2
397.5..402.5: 58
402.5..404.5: 57.7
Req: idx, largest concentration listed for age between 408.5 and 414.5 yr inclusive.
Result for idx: 58.36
